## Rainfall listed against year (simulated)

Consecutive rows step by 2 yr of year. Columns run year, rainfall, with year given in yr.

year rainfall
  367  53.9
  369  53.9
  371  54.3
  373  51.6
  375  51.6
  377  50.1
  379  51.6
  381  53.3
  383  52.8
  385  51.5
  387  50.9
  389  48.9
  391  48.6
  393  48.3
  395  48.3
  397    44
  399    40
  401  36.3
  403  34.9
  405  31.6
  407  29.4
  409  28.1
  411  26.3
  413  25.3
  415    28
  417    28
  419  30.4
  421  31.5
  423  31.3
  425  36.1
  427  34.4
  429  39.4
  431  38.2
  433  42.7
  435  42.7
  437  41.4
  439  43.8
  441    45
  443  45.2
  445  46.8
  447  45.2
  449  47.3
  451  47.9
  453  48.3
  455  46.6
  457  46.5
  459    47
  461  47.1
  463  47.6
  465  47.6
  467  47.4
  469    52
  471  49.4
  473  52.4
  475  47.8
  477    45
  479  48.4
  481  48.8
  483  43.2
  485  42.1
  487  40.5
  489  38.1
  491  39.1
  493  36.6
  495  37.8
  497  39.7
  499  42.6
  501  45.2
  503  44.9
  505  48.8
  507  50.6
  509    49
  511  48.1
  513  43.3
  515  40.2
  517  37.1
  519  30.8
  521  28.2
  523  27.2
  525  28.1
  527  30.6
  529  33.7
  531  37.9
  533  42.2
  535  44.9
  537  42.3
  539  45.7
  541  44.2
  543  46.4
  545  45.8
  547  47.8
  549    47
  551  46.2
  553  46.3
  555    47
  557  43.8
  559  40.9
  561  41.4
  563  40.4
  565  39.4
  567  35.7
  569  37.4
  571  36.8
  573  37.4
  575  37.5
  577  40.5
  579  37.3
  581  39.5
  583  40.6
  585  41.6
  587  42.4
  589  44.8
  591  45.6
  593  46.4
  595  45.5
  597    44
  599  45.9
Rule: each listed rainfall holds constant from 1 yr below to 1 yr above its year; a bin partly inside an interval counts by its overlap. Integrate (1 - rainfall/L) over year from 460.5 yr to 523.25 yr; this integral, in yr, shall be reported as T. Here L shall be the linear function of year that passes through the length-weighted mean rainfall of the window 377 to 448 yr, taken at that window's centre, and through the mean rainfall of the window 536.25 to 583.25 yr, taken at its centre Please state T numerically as -3.6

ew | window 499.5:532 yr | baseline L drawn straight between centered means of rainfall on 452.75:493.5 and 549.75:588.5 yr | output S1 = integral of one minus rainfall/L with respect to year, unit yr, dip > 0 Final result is 3.4 yr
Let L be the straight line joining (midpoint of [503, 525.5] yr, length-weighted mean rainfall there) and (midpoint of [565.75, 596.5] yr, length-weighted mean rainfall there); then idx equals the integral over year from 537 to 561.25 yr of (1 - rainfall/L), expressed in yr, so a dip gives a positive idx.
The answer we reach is -3.0 yr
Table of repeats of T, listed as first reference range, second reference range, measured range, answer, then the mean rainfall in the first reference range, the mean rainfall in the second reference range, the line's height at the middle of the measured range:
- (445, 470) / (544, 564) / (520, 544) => 4.1 yr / 47.5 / 44.7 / 45.3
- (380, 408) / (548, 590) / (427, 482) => -3.7 yr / 44.2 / 41.1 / 43.1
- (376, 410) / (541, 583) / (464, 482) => -2.4 yr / 44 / 41.8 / 43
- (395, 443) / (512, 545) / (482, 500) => -1.4 yr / 35.6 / 37.9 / 37.1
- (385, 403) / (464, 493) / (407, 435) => 7.9 yr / 45.4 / 45.5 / 45.4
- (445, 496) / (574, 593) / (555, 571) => 0.8 yr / 45.6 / 41.4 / 42.1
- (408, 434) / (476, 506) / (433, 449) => -4.1 yr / 32.3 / 42.7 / 35.3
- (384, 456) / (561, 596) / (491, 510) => -1.6 yr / 39.8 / 40.5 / 40.2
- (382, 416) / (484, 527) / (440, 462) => -3.9 yr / 39.6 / 39.7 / 39.6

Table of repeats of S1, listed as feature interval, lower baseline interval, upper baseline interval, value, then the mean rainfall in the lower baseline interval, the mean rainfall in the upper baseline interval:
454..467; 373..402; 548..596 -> -0.4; 48.4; 41.7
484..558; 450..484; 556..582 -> 2.9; 47.8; 39.1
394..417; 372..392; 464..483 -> 7.7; 51.1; 48.5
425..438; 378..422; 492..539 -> 0.0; 39.5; 39.7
